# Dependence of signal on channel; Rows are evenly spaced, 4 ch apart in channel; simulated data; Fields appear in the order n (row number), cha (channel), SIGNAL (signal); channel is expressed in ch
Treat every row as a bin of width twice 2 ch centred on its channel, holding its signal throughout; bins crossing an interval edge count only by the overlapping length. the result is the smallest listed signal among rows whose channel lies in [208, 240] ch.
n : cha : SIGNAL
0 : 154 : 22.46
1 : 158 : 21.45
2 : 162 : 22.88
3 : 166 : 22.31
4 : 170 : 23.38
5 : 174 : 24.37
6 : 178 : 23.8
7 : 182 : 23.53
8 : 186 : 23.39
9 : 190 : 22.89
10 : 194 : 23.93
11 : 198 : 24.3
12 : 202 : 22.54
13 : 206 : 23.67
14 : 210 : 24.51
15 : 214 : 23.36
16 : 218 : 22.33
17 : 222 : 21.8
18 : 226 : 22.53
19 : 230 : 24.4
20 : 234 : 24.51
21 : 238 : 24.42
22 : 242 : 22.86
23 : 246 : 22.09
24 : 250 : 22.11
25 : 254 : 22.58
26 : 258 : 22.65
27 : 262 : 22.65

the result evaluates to 21.8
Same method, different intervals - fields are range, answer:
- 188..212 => 22.54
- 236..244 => 22.86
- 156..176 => 21.45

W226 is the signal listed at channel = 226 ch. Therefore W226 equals 22.53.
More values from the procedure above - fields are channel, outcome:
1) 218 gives 22.33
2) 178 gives 23.8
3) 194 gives 23.93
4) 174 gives 24.37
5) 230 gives 24.4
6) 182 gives 23.53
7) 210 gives 24.51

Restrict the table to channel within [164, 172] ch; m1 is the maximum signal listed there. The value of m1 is 23.38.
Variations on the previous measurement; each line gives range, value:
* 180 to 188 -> 23.53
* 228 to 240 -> 24.51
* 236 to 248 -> 24.42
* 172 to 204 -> 24.37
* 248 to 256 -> 22.58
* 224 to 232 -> 24.4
